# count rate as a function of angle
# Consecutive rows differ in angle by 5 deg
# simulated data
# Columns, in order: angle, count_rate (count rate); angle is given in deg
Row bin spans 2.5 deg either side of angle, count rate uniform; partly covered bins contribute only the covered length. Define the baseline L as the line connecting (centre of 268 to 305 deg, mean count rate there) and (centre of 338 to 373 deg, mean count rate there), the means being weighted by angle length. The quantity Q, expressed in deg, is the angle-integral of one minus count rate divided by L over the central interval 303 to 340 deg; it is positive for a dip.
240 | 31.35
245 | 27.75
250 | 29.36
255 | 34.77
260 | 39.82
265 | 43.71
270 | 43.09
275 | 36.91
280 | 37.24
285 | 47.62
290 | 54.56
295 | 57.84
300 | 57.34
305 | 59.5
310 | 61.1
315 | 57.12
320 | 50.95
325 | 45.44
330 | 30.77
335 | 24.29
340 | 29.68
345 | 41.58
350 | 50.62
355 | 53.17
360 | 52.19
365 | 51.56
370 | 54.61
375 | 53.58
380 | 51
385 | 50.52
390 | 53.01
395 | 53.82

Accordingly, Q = 2.0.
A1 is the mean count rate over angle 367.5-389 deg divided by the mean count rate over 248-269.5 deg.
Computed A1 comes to 1.39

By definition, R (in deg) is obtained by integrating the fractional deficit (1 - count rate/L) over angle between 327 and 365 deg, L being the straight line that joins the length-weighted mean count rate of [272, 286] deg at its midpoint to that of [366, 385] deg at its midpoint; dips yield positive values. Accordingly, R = 6.12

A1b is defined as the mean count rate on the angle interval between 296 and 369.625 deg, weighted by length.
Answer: 47.9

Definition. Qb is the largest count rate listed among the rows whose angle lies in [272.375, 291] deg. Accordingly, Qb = 54.56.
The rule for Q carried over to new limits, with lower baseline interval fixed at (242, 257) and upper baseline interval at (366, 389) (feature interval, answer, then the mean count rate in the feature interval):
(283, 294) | -4.41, 52.2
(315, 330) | -1.38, 46.8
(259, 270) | -3.07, 42.3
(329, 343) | 5.21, 28.5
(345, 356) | -0.36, 49.4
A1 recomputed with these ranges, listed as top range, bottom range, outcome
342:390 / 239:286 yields 1.37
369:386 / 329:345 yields 1.74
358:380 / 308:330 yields 1.04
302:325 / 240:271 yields 1.57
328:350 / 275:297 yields 0.71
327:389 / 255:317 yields 0.93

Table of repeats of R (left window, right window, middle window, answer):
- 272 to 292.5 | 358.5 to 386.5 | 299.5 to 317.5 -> -4.8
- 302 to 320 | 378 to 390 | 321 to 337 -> 6.0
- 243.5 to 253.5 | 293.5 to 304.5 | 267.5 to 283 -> 1.7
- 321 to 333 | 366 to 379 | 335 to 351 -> 2.6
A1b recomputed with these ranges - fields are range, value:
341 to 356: 46.1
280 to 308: 53.9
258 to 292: 43.2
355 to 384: 52.5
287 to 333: 52.4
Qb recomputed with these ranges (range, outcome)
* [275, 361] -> 61.1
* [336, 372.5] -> 54.61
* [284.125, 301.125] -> 57.84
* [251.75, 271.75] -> 43.71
